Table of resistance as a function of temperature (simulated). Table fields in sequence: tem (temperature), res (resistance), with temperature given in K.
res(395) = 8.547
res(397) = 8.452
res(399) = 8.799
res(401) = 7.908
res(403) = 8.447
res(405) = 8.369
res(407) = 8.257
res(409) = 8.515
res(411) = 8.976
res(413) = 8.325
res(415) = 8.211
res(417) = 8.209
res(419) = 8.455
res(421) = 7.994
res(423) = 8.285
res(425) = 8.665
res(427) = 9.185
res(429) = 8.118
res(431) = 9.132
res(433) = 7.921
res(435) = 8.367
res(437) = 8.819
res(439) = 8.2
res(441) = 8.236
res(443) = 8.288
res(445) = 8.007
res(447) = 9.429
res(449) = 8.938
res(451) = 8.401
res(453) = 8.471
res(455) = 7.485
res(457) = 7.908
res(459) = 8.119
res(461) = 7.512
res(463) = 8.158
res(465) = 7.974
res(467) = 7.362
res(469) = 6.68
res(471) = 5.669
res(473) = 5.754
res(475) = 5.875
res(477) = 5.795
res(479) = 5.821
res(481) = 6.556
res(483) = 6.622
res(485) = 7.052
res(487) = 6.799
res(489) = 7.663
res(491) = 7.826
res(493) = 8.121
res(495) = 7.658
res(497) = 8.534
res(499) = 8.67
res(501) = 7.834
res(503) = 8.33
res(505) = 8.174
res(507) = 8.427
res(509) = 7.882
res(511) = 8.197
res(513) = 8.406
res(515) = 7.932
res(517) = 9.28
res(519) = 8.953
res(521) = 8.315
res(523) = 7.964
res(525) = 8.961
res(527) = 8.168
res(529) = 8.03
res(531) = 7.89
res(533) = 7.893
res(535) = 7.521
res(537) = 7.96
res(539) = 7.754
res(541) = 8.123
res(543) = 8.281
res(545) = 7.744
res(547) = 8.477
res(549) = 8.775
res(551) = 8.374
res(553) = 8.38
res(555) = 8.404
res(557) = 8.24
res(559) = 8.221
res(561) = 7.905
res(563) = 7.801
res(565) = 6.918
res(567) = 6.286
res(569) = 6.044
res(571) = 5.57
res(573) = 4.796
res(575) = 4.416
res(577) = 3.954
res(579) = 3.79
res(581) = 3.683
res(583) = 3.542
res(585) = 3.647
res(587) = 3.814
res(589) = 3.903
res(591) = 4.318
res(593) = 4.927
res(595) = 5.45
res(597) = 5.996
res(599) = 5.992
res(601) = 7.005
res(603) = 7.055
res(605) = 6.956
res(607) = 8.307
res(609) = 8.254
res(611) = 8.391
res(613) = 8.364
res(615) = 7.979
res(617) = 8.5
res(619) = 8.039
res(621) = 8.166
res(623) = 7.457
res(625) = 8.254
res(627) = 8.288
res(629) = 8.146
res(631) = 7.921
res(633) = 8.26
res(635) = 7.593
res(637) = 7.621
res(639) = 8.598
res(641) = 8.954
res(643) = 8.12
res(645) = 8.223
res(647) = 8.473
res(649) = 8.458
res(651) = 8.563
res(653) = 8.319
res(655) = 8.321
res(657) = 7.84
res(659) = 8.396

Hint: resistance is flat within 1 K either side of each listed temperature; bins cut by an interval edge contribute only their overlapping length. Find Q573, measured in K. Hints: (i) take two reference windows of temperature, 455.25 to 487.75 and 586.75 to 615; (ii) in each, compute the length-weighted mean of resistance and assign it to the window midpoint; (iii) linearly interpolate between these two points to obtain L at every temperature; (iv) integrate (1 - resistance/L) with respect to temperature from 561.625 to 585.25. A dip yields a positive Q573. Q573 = 5.1 K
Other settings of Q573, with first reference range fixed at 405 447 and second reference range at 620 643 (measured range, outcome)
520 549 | 0.6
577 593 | 8.4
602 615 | 0.4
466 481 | 3.9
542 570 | 1.3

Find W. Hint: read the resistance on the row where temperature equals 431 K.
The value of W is 9.132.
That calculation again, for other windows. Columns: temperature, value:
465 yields 7.974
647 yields 8.473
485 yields 7.052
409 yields 8.515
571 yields 5.57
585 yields 3.647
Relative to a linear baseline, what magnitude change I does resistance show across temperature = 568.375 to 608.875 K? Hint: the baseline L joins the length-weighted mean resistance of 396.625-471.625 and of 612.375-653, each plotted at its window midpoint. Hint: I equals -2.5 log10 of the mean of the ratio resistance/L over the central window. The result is 0.49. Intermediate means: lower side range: 8.23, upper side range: 8.2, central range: 5.22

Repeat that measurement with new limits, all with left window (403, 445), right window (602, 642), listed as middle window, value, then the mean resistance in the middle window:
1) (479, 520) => 0.05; 7.89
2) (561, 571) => 0.20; 6.76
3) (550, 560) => -0.02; 8.32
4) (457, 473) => 0.15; 7.29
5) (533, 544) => 0.04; 7.92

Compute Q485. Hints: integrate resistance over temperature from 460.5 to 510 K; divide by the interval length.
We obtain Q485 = 7.31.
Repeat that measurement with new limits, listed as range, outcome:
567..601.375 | 4.76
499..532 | 8.31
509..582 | 7.43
